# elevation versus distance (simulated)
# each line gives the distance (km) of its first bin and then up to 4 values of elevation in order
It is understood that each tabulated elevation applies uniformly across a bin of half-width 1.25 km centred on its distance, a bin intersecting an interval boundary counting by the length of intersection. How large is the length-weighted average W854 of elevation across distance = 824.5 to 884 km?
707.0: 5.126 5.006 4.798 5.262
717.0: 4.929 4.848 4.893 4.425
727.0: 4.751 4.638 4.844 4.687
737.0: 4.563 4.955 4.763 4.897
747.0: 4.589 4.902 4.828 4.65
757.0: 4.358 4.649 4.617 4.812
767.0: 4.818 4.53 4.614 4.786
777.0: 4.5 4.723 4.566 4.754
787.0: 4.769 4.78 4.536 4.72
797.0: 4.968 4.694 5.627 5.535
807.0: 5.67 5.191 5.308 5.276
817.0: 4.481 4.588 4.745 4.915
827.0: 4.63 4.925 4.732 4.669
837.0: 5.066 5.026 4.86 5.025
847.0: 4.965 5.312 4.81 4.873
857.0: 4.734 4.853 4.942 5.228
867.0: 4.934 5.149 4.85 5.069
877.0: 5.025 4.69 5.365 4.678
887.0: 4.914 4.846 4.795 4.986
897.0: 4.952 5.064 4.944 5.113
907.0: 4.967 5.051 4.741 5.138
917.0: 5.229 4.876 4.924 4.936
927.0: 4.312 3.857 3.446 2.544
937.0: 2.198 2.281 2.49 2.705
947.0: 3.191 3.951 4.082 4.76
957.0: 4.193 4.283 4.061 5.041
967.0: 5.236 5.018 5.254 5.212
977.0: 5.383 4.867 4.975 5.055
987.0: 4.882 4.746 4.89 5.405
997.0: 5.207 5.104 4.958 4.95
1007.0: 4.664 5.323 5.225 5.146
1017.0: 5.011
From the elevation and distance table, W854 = 4.94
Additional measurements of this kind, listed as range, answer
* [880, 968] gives 4.35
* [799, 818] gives 5.25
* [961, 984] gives 5.02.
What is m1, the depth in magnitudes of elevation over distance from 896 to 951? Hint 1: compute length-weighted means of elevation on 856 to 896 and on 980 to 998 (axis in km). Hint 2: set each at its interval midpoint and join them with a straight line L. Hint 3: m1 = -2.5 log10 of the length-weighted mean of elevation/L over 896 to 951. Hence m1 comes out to 0.20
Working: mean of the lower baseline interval 4.94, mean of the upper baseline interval 5.01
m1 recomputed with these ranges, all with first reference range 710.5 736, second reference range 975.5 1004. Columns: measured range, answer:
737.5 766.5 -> 0.02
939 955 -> 0.44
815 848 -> 0.02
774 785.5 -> 0.05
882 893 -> 0.02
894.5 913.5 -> 0.00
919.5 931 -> 0.11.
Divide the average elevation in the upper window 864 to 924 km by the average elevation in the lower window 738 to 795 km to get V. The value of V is 1.1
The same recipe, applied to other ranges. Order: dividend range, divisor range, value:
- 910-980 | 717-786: 0.90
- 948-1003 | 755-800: 1.03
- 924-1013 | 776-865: 0.90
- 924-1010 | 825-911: 0.88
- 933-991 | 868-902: 0.85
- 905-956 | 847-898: 0.81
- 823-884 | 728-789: 1.05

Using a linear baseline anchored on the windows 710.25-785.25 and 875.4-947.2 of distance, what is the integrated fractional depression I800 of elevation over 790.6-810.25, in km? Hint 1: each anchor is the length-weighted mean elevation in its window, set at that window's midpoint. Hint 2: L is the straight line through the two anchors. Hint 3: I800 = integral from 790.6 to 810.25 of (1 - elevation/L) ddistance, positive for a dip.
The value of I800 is -2.1 km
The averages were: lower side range 4.73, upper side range 4.37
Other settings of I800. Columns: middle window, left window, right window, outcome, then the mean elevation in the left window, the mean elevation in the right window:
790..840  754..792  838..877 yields -1.52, 4.66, 4.98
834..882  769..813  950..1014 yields -0.59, 4.91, 4.9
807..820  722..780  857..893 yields -0.64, 4.7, 4.95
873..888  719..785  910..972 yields -2.32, 4.7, 4.1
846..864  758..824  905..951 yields -2.05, 4.85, 3.96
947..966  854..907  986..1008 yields 2.67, 4.95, 4.98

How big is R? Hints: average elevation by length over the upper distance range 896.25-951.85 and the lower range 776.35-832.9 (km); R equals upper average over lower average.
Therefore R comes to 0.8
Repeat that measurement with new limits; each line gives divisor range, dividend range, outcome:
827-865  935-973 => 0.79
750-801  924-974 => 0.83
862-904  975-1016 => 1.02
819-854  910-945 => 0.80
